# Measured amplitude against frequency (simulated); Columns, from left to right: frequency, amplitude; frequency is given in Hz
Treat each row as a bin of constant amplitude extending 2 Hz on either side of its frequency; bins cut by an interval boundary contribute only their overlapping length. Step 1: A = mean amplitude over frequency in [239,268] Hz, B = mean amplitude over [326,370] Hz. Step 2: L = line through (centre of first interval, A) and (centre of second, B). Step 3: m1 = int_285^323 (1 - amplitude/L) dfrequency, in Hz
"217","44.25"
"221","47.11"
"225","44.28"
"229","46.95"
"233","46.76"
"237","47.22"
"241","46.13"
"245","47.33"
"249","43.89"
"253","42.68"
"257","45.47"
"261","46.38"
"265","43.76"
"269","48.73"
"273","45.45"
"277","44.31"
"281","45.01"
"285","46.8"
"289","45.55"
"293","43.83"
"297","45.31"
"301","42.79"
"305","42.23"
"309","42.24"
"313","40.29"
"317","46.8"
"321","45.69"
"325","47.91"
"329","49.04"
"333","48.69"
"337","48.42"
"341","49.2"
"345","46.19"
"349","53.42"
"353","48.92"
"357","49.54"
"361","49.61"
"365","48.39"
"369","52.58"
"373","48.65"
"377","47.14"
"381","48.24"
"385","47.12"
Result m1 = 2.7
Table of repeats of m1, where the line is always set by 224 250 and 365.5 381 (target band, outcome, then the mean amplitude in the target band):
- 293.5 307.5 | 1.2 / 43.4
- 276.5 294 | 0.8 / 45.2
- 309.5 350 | 0.9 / 47.2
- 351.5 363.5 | -0.1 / 49.3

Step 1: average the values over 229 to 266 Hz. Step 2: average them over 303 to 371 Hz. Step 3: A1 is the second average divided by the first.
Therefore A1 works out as 1.0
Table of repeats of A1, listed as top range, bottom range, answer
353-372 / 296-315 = 1.17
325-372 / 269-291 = 1.08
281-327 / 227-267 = 0.98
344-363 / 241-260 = 1.10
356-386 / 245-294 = 1.08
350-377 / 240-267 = 1.10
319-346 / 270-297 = 1.06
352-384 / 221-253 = 1.07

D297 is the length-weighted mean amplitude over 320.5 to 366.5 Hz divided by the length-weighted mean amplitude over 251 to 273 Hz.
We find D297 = 1.08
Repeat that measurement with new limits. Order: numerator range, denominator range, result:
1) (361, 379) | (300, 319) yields 1.15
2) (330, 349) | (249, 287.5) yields 1.08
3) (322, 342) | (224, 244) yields 1.04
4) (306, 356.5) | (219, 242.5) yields 1.02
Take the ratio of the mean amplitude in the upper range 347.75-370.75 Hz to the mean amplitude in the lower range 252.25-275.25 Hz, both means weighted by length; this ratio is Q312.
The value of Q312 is 1.10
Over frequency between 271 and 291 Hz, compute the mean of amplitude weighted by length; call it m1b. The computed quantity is 45.4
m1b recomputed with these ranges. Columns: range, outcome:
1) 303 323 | 43.5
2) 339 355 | 49.4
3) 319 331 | 47.5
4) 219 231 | 46.1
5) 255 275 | 46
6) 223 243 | 46.3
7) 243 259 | 44.8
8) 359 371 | 50.2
